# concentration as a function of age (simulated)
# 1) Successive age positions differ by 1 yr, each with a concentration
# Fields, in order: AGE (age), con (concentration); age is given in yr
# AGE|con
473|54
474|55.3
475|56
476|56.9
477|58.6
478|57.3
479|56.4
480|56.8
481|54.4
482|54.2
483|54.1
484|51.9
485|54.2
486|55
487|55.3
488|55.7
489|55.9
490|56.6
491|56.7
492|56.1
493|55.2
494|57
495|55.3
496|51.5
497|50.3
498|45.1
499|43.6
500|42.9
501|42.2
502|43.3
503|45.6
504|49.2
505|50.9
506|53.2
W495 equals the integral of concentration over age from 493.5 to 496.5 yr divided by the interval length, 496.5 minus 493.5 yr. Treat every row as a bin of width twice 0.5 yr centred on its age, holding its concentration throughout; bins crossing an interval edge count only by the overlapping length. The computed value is 54.6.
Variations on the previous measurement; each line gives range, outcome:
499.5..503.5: 43.5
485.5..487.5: 55.1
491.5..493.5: 55.7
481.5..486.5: 53.9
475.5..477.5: 57.8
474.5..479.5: 57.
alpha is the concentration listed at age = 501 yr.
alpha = 42.2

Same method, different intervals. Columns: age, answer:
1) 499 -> 43.6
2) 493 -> 55.2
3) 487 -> 55.3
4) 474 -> 55.3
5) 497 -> 50.3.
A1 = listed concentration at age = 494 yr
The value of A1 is 57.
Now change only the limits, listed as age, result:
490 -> 56.6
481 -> 54.4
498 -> 45.1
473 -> 54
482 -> 54.2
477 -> 58.6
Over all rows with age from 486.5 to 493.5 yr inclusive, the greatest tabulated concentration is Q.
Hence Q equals 56.7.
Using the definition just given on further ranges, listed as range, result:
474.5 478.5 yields 58.6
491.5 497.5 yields 57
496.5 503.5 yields 50.3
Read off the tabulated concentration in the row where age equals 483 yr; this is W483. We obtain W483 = 54.1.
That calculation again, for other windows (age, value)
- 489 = 55.9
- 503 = 45.6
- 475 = 56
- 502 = 43.3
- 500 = 42.9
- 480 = 56.8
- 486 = 55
